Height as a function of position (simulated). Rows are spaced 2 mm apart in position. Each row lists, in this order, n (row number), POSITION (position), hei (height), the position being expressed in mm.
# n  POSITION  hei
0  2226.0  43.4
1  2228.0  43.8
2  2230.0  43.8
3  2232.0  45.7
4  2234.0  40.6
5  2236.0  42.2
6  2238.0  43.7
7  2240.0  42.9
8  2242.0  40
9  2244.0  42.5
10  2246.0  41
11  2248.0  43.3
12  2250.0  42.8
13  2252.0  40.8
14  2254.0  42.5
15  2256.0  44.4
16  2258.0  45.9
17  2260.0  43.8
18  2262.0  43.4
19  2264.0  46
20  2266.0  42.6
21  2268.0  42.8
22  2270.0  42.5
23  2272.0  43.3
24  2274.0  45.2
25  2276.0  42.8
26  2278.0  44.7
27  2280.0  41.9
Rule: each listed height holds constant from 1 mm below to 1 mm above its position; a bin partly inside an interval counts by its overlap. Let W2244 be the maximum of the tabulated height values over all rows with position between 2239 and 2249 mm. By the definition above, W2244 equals 43.3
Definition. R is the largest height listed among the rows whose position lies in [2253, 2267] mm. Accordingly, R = 46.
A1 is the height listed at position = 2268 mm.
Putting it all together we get 42.8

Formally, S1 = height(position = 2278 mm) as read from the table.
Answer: 44.7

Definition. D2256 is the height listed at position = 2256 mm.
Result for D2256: 44.4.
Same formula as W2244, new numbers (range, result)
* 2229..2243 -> 45.7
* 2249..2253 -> 42.8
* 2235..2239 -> 43.7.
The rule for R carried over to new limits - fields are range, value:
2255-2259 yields 45.9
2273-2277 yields 45.2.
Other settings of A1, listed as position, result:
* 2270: 42.5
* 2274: 45.2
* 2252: 40.8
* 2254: 42.5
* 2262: 43.4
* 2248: 43.3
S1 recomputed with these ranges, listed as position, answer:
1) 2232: 45.7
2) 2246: 41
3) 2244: 42.5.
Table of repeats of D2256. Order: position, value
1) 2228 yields 43.8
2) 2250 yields 42.8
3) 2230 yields 43.8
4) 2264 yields 46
